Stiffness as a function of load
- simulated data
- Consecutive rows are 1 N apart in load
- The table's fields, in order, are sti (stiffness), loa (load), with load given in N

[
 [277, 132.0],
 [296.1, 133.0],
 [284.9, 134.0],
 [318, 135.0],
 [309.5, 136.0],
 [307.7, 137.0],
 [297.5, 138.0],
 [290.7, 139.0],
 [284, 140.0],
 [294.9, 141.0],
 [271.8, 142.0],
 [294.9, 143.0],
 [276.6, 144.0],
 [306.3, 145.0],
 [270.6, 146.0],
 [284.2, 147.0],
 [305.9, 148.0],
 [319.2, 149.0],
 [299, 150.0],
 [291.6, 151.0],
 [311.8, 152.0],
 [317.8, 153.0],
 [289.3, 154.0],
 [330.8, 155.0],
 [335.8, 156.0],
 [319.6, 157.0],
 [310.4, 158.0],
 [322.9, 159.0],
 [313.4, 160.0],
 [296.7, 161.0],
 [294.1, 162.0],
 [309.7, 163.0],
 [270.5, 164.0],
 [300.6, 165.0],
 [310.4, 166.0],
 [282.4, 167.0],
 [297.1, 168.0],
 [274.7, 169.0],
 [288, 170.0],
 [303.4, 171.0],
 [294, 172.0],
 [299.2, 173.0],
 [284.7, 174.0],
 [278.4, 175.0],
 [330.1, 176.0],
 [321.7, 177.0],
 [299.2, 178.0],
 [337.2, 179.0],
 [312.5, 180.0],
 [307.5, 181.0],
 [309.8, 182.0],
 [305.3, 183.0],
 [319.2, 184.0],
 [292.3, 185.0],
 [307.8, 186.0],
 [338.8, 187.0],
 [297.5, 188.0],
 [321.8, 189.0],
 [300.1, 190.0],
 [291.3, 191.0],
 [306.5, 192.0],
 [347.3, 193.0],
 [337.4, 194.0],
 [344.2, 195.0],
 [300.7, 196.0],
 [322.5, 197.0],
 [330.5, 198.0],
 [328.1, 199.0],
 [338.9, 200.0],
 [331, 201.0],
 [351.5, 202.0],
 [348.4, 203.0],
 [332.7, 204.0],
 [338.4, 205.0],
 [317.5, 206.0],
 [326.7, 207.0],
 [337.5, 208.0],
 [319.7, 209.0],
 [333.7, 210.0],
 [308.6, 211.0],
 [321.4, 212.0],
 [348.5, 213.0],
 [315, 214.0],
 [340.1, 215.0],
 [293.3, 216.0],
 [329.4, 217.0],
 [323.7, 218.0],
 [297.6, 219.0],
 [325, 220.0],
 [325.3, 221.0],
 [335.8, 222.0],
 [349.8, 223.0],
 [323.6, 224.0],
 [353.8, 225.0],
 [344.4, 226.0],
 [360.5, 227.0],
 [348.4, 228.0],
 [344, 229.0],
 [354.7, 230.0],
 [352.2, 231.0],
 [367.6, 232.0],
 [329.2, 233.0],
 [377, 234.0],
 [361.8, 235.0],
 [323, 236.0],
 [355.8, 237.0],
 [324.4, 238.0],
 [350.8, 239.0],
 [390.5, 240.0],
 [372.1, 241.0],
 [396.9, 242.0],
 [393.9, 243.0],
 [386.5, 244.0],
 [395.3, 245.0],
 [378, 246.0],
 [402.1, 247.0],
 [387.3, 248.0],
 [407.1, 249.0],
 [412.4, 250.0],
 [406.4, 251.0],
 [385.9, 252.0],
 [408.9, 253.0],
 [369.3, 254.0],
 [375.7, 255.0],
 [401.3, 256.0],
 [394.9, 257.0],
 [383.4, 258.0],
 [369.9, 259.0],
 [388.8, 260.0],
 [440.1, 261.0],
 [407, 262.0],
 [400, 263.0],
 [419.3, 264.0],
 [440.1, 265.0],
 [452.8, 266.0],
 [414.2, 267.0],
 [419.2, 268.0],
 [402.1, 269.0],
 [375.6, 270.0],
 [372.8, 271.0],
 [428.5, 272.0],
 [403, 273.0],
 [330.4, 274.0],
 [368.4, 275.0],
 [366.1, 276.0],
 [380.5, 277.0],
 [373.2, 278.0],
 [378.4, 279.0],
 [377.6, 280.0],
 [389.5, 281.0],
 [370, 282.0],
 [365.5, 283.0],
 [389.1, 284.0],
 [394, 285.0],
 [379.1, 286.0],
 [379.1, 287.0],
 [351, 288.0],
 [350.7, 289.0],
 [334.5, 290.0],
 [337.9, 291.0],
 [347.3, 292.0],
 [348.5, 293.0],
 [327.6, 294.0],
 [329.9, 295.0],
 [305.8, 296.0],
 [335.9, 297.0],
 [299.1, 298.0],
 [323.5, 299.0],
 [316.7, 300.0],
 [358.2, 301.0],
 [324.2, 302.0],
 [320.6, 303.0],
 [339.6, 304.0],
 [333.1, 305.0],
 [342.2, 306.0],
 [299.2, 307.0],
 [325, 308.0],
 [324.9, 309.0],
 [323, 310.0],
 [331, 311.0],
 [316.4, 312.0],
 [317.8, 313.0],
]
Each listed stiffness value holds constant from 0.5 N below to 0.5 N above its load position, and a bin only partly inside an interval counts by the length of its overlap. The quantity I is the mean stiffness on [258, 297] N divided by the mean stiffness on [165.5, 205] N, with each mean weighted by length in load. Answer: 1.21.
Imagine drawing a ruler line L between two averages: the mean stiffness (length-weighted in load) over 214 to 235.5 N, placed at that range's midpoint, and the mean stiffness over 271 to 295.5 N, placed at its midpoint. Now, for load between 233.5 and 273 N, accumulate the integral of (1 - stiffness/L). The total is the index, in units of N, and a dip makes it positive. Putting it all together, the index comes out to -4.35 N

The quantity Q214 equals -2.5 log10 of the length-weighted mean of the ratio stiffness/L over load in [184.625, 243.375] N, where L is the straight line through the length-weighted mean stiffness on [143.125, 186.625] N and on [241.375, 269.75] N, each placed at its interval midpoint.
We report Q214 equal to 0.07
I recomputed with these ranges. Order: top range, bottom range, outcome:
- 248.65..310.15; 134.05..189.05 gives 1.22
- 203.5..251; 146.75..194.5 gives 1.14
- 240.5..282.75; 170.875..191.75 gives 1.28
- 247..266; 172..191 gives 1.30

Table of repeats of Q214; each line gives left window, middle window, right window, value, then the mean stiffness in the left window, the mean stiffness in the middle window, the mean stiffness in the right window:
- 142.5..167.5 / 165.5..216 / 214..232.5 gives 0.01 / 303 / 316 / 337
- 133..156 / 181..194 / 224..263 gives 0.07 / 299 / 312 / 376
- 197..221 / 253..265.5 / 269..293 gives -0.12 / 328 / 400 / 372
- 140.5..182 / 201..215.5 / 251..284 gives 0.03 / 302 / 331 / 392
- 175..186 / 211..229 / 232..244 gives 0.05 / 312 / 331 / 363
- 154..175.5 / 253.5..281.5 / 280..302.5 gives -0.16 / 301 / 394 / 349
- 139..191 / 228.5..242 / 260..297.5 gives -0.02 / 302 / 356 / 378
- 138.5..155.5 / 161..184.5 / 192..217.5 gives 0.04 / 296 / 301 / 329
